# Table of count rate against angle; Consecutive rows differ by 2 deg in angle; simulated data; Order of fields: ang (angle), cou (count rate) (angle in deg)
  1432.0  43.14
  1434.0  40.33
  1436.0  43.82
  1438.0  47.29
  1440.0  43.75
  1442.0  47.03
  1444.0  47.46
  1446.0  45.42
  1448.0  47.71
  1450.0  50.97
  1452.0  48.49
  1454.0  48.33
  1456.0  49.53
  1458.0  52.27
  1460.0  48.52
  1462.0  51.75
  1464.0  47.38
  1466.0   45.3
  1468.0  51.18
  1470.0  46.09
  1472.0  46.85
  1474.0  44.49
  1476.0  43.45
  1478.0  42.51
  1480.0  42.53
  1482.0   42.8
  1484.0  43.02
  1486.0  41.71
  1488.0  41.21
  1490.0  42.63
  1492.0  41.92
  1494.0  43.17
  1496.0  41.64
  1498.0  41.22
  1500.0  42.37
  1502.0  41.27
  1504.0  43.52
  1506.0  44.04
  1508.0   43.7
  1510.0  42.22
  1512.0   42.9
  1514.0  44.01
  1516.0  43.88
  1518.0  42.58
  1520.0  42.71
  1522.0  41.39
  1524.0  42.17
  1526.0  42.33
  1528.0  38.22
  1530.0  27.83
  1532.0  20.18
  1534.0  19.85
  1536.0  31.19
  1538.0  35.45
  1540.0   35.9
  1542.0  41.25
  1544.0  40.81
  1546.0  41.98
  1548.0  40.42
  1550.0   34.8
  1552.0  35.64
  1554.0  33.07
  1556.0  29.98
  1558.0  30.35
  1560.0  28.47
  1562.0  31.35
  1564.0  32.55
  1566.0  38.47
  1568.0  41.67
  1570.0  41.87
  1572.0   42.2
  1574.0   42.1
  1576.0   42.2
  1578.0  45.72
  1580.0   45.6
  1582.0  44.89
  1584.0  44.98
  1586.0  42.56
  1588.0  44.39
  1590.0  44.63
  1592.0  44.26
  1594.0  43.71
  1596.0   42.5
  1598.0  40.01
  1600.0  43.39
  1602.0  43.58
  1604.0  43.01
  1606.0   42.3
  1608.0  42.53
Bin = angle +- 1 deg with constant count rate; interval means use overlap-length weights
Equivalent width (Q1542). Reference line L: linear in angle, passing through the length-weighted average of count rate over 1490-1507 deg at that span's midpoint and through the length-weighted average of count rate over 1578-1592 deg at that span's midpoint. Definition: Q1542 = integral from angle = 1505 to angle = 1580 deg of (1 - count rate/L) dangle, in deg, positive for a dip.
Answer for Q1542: 9.8 deg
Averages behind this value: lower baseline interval 42.4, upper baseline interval 44.6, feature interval 37.8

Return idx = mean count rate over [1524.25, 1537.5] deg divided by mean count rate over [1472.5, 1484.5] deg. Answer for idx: 0.71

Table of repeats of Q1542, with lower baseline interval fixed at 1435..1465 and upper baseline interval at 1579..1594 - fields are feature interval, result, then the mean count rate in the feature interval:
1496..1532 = 4.2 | 41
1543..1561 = 4.1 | 35.1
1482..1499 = 1.7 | 42.1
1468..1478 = 0.4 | 45.5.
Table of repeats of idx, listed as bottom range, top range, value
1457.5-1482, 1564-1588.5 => 0.91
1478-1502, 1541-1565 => 0.83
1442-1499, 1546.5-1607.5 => 0.88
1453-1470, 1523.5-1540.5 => 0.66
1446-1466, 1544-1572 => 0.73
